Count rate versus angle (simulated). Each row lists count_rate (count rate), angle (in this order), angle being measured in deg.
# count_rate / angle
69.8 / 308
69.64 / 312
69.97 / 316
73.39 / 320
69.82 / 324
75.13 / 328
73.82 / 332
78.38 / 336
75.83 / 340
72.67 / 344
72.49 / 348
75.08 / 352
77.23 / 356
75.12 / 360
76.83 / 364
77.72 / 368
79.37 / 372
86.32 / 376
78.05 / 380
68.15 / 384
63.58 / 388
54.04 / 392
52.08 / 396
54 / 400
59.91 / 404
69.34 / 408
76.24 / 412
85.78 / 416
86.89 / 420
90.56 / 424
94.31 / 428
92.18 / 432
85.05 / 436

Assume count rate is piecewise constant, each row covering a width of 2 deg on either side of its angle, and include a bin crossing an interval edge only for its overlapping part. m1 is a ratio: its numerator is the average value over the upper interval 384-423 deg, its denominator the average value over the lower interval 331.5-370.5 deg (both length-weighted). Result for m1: 0.9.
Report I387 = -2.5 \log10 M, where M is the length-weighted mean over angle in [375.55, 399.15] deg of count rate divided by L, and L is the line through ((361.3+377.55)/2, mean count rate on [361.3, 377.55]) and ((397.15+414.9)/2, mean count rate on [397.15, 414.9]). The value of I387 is 0.12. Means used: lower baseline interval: 79.7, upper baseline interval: 65.3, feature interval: 65.1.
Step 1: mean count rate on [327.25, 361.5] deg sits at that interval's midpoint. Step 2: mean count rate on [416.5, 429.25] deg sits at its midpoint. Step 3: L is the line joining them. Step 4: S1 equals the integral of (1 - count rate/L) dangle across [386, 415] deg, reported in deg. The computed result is 8.0 deg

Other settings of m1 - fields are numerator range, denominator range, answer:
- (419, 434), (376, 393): 1.32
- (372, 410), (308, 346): 0.90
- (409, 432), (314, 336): 1.19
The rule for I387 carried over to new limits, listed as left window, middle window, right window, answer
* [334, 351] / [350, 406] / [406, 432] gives 0.135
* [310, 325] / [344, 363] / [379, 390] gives -0.074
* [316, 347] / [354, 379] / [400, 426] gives -0.055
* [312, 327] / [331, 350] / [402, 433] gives -0.019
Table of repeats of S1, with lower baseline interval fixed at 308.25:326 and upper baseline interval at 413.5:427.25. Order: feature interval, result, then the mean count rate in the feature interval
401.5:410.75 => 2.2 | 65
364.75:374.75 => 0.1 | 78.9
